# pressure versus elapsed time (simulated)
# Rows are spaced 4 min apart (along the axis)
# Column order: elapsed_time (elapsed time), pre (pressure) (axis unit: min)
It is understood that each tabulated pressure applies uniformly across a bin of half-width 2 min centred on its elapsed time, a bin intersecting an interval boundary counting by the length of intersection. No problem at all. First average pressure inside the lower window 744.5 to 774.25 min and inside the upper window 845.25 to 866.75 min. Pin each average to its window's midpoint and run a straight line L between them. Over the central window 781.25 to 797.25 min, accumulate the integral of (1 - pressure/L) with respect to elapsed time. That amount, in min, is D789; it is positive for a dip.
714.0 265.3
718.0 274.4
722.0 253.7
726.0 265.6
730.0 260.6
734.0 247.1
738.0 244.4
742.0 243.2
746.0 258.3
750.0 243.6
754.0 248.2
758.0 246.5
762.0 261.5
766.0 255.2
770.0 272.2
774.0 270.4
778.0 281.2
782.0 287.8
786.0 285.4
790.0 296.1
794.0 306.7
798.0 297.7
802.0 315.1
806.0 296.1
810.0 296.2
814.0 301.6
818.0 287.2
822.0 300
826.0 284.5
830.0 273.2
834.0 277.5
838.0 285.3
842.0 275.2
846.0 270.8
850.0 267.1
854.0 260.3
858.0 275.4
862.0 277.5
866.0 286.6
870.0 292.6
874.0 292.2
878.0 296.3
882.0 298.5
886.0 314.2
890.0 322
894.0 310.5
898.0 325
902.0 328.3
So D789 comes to -2.1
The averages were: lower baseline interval 256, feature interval 295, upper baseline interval 272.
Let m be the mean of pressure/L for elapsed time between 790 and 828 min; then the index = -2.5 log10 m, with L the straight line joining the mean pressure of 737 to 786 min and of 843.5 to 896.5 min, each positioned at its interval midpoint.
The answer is -0.09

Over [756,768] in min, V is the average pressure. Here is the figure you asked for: 254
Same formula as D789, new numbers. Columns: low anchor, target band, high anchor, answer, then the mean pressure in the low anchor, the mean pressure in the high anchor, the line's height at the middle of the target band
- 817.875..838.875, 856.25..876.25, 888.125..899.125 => 1.26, 284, 319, 304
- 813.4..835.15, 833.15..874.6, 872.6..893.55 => 2.58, 287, 305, 296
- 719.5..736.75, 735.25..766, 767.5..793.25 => 2.10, 257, 283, 268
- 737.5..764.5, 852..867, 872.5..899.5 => 1.15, 250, 308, 297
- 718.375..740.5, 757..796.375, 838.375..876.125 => -1.99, 256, 278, 264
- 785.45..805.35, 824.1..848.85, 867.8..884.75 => 1.74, 301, 296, 298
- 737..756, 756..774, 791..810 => 0.44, 248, 303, 267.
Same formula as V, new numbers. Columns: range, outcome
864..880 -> 292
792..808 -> 304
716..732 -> 264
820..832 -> 286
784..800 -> 296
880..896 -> 311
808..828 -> 294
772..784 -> 280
